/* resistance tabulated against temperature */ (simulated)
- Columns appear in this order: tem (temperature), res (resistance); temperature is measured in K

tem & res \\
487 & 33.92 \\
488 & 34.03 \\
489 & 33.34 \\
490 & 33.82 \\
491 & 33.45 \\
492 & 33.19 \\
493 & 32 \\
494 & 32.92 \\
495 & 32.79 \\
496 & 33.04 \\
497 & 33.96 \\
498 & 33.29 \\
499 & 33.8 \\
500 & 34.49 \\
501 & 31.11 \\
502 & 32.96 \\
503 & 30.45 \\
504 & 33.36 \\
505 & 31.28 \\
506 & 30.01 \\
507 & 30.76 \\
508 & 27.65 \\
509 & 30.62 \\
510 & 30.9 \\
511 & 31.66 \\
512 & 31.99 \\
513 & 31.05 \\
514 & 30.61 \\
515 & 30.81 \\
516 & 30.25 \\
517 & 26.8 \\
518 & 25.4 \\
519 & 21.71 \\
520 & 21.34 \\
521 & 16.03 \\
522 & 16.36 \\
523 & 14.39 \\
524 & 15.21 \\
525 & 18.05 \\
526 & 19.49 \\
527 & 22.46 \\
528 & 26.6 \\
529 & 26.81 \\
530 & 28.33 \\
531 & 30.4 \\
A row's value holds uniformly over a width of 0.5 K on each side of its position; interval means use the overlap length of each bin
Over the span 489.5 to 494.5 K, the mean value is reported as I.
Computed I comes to 33.1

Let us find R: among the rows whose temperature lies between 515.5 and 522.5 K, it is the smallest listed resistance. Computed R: 16.03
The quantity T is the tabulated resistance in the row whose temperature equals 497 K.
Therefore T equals 33.96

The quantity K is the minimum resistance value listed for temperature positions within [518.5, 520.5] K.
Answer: 21.34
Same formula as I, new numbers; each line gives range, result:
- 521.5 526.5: 16.7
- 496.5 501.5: 33.3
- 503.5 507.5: 31.4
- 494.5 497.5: 33.3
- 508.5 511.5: 31.1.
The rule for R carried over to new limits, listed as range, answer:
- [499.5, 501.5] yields 31.11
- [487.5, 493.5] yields 32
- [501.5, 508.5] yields 27.65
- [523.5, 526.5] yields 15.21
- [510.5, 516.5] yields 30.25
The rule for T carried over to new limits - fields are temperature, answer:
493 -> 32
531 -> 30.4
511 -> 31.66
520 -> 21.34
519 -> 21.71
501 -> 31.11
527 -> 22.46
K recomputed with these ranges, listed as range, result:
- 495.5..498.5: 33.04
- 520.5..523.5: 14.39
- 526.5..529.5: 22.46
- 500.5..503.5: 30.45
